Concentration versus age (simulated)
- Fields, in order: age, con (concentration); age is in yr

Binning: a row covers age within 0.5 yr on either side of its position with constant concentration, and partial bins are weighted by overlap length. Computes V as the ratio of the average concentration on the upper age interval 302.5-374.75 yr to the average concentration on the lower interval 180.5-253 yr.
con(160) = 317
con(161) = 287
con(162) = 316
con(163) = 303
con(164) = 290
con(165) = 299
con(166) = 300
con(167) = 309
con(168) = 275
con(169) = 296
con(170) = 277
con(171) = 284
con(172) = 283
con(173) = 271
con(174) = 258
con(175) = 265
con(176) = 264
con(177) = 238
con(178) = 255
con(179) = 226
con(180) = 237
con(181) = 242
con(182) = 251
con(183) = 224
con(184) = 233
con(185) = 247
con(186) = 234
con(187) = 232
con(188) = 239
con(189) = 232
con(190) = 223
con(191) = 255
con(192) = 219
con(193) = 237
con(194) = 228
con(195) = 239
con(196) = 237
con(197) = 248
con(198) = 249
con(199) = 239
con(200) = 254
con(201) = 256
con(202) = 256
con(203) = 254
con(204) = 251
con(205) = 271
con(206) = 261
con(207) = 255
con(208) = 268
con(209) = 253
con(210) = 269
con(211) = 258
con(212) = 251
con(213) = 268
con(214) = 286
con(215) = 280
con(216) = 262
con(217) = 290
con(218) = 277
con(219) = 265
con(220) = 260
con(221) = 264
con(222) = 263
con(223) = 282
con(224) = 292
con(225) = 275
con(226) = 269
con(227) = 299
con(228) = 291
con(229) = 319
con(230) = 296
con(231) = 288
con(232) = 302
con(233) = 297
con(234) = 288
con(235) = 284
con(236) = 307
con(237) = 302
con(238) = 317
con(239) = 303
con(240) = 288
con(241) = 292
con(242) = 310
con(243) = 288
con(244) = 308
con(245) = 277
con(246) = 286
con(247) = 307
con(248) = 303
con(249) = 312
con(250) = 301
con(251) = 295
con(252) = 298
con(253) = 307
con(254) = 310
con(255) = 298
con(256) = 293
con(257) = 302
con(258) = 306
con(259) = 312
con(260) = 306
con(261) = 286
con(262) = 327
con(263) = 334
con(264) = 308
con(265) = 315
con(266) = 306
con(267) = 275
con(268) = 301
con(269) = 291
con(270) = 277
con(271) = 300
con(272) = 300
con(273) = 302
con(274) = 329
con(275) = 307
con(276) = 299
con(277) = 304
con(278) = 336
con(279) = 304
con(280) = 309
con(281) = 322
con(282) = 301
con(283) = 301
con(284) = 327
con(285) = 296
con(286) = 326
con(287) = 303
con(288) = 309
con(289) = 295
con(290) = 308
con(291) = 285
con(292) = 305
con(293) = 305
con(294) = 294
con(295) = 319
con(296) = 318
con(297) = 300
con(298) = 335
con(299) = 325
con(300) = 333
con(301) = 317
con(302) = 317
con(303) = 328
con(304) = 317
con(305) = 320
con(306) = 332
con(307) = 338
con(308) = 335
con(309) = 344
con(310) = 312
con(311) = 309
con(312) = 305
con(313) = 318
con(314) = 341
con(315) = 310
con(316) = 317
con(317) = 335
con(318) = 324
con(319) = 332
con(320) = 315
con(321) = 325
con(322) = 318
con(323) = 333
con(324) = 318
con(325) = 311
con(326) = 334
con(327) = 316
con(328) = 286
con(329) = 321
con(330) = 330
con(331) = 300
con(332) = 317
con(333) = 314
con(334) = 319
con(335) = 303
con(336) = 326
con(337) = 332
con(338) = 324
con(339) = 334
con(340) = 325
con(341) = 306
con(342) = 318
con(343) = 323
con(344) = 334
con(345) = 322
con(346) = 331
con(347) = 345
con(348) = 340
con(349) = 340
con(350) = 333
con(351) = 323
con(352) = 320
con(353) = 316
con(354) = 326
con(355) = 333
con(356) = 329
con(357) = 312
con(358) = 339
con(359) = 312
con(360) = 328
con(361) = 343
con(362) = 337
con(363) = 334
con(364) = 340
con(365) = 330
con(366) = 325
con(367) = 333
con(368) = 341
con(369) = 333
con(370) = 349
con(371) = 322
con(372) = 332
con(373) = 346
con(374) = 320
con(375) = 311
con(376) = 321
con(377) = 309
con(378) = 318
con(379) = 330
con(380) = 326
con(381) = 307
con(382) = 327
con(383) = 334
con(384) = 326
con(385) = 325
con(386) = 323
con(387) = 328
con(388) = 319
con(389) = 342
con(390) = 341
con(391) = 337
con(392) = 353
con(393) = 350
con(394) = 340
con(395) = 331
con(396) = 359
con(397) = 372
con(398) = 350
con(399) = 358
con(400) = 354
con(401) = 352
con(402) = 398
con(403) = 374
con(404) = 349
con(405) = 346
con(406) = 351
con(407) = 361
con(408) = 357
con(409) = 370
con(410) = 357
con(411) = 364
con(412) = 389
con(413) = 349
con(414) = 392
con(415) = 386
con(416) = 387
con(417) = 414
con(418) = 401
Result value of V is 1.20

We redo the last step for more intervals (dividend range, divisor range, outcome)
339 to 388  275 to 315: 1.04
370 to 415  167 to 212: 1.37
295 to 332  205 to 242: 1.14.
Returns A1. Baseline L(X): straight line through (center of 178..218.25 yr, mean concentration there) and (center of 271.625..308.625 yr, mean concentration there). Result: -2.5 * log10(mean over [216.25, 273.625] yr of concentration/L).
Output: -0.051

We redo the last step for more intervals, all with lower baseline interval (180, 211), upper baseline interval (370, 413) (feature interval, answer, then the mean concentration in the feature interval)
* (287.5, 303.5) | -0.06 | 312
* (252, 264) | -0.11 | 307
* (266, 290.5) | -0.07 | 305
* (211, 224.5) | -0.06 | 272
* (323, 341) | -0.02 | 318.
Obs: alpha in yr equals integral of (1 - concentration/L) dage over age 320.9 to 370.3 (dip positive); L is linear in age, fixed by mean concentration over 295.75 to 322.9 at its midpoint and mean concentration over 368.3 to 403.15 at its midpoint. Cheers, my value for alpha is 0.7 yr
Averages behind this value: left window 323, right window 337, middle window 326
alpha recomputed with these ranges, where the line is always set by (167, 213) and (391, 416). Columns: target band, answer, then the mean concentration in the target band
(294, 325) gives -0.9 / 322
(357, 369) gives 0.3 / 332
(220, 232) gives -0.7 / 285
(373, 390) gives 1.2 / 324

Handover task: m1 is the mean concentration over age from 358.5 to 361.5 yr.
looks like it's 328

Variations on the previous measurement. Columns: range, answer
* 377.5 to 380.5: 325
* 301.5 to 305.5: 320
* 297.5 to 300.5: 331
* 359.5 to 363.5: 336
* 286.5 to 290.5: 304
